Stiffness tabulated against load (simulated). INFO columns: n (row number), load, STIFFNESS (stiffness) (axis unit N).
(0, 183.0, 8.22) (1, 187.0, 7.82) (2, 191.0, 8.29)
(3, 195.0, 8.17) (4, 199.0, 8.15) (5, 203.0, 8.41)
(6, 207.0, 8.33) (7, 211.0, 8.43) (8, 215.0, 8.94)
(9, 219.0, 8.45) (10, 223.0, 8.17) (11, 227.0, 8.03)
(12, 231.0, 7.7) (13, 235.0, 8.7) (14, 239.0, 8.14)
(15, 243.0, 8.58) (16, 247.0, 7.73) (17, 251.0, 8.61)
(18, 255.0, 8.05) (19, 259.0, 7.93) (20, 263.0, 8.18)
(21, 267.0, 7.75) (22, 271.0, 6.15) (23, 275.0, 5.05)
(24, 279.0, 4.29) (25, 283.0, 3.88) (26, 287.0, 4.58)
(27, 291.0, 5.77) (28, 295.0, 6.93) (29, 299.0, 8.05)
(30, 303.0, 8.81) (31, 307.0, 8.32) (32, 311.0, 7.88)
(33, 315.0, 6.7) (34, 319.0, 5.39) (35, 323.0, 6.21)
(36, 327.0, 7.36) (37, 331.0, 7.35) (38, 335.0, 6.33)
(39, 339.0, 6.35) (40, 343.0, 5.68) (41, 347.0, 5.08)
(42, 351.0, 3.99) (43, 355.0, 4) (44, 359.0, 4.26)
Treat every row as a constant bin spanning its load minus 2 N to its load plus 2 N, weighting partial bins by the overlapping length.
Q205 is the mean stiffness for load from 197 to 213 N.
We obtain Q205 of 8.33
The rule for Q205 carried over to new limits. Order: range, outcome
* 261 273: 7.36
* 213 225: 8.52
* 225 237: 8.14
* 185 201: 8.11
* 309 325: 6.54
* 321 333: 6.97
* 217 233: 8.09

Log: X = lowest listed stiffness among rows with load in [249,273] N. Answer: 6.15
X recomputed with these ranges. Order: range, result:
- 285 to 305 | 4.58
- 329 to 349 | 5.08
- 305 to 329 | 5.39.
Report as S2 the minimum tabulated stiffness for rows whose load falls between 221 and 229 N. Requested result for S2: 8.03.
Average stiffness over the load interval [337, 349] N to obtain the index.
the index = 5.7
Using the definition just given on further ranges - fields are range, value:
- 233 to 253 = 8.35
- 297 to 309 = 8.39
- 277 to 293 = 4.63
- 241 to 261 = 8.18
